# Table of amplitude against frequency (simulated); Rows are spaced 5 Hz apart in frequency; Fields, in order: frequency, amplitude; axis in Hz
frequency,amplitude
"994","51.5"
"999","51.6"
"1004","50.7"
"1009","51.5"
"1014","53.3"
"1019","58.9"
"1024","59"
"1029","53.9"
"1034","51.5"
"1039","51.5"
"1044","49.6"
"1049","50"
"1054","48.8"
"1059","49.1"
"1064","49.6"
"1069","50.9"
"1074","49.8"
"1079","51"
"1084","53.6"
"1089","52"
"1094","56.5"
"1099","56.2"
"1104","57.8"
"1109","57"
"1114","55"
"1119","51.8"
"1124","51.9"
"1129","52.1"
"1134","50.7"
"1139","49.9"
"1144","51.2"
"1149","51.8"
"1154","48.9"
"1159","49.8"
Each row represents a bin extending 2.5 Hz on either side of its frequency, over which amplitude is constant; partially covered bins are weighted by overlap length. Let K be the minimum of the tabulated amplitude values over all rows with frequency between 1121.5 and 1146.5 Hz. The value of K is 49.9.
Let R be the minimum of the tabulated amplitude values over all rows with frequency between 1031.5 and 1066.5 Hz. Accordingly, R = 48.8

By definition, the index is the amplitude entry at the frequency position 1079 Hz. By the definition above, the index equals 51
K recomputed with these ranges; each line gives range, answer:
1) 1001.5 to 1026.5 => 50.7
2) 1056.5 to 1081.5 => 49.1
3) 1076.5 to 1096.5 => 51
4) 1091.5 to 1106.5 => 56.2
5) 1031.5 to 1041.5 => 51.5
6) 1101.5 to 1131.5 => 51.8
